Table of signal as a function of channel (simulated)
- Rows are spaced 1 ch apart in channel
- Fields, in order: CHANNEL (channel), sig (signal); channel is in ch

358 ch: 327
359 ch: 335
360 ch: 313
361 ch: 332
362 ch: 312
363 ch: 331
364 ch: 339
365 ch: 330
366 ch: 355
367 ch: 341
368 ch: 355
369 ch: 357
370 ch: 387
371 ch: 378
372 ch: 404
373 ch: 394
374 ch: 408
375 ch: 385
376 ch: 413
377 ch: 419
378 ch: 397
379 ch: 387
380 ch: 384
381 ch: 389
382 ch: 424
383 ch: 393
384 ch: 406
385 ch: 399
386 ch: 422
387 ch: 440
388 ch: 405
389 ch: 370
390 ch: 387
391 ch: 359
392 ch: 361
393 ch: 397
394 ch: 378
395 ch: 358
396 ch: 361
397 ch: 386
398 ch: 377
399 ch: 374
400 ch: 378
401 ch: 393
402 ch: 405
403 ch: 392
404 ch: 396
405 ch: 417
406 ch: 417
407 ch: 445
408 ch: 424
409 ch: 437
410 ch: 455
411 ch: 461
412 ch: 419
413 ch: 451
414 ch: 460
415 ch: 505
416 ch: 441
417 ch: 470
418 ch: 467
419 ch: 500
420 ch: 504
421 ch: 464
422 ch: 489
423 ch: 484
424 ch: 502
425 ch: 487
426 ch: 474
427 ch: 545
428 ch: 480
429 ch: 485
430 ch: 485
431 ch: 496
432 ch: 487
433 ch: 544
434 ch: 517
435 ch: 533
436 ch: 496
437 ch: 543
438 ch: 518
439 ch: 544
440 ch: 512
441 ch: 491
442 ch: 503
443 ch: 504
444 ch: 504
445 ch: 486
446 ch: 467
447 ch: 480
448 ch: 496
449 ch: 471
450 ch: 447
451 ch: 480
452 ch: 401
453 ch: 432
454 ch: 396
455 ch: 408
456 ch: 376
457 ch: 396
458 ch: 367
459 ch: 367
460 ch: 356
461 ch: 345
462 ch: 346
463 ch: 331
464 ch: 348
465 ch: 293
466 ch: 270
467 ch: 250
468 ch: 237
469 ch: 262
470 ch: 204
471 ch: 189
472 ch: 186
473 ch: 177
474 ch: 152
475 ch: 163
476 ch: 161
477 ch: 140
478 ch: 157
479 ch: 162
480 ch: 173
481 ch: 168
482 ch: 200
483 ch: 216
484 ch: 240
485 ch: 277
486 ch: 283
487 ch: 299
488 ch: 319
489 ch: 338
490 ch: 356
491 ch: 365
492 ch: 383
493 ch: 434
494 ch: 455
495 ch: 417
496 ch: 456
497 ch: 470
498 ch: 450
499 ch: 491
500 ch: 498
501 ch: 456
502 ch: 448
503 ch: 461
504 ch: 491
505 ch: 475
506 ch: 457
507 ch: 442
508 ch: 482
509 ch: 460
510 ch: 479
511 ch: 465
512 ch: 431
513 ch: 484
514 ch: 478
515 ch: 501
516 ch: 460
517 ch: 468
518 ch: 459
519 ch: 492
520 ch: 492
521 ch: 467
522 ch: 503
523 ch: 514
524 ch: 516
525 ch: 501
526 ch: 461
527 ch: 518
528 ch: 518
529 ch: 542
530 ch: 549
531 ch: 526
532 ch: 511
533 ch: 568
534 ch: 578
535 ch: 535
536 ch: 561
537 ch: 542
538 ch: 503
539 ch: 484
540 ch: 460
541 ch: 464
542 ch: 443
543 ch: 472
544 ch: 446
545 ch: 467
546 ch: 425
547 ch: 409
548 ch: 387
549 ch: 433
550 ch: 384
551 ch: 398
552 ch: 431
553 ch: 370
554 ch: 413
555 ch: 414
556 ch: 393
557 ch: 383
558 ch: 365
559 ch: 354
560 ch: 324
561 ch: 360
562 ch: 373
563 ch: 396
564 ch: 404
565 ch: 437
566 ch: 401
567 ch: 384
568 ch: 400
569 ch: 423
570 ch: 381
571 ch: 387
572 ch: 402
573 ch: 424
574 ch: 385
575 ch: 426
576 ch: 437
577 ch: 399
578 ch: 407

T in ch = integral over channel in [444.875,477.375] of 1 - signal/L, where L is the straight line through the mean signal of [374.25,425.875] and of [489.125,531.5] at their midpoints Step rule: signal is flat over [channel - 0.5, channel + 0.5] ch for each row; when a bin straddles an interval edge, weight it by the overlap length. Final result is 8.6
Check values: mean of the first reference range 421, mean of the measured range 329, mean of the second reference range 470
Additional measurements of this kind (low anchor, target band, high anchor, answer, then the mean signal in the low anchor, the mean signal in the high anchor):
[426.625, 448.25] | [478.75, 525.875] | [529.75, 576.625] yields 5.10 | 505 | 434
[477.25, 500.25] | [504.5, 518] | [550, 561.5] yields -4.77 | 327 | 382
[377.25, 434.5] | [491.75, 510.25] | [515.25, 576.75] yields -0.65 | 434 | 448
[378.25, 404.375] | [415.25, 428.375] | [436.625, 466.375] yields -2.43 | 389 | 429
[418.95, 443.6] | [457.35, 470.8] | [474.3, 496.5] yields 2.38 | 504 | 279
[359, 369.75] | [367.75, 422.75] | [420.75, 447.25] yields -0.43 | 338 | 501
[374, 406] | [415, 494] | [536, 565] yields 4.03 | 393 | 421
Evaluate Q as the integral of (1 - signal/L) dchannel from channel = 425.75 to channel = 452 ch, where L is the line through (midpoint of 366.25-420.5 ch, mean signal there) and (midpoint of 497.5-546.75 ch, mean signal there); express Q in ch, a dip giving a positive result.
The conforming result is -3.75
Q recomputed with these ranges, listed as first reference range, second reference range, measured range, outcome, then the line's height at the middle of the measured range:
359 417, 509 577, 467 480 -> 7.3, 424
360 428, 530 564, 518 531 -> -2.0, 438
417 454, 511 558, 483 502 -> 3.7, 480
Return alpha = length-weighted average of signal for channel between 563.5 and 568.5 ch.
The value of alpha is 405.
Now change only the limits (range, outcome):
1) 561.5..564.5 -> 391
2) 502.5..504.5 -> 476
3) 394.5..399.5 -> 371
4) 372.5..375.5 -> 396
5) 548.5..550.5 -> 408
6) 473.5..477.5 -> 154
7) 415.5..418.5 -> 459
